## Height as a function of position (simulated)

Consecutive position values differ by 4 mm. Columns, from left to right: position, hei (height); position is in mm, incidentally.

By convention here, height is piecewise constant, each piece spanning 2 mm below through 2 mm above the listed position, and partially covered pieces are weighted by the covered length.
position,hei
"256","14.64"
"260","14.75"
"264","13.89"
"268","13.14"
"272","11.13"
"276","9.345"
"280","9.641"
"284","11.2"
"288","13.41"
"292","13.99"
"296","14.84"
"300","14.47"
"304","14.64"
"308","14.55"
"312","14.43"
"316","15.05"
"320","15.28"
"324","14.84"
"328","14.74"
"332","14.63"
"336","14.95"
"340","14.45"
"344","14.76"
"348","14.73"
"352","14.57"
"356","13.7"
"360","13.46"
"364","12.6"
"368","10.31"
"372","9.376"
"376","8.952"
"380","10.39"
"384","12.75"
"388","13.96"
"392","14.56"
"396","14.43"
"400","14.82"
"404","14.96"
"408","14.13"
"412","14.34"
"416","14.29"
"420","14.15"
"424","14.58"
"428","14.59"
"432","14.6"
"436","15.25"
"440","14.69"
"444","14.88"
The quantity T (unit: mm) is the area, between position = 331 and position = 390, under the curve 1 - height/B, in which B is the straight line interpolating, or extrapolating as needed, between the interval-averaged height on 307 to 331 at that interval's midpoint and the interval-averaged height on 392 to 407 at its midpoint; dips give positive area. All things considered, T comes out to 7.5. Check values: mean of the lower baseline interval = 14.8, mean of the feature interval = 12.9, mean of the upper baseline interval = 14.7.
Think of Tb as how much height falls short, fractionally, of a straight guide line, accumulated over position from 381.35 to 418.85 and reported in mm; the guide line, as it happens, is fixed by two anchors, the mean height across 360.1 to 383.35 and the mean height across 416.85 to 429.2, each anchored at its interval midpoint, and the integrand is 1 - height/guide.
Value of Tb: -4.2 mm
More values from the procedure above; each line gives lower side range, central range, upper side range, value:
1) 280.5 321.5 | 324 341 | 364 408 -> -1.6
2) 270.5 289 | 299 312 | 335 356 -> -2.4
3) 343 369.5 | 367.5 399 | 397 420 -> 4.5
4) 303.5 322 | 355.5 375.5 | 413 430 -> 4.2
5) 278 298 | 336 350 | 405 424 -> -1.4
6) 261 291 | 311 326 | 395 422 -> -2.7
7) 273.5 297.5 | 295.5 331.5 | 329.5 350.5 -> -3.7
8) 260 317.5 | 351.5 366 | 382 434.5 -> 0.4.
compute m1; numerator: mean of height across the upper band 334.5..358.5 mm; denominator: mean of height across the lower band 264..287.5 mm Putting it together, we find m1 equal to 1.3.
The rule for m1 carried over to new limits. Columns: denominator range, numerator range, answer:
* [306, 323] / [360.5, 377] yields 0.72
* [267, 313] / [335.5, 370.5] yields 1.06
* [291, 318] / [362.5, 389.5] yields 0.76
